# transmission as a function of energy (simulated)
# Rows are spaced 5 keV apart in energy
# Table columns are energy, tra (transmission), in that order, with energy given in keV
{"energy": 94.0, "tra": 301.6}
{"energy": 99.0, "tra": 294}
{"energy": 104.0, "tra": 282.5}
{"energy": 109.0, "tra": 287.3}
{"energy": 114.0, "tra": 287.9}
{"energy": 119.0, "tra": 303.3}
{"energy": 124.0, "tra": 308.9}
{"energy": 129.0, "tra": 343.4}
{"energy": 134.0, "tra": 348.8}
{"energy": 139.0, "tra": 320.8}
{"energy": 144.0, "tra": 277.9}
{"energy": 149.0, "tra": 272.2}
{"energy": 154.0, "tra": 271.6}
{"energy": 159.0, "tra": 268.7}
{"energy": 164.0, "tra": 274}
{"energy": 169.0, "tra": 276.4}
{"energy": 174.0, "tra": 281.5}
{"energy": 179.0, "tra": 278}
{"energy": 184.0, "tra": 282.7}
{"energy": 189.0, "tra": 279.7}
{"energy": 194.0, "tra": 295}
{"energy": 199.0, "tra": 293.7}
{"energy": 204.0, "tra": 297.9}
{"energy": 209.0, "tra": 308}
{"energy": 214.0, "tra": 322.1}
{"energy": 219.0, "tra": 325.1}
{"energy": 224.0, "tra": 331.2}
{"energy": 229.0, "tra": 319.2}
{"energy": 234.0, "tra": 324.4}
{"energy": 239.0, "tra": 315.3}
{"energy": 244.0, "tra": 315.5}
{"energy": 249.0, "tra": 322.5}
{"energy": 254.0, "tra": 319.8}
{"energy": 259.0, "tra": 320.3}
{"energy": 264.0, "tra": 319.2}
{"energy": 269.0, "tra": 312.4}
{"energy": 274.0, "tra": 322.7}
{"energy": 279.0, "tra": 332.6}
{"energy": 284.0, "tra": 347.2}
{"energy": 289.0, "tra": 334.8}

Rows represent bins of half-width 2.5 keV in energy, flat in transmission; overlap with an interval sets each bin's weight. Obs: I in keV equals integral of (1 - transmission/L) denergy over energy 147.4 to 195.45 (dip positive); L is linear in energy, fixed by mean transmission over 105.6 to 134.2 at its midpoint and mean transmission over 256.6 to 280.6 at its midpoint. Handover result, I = 5.5 keV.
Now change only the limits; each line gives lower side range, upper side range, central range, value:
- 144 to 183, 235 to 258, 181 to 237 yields -1.44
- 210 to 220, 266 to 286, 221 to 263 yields 0.40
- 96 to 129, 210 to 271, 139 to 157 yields 1.41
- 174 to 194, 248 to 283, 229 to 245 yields -0.55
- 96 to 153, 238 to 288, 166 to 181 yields 1.49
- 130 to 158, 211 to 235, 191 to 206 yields 1.01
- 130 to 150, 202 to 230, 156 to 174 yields 2.22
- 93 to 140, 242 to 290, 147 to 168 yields 2.71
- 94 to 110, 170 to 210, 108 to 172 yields -1.36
